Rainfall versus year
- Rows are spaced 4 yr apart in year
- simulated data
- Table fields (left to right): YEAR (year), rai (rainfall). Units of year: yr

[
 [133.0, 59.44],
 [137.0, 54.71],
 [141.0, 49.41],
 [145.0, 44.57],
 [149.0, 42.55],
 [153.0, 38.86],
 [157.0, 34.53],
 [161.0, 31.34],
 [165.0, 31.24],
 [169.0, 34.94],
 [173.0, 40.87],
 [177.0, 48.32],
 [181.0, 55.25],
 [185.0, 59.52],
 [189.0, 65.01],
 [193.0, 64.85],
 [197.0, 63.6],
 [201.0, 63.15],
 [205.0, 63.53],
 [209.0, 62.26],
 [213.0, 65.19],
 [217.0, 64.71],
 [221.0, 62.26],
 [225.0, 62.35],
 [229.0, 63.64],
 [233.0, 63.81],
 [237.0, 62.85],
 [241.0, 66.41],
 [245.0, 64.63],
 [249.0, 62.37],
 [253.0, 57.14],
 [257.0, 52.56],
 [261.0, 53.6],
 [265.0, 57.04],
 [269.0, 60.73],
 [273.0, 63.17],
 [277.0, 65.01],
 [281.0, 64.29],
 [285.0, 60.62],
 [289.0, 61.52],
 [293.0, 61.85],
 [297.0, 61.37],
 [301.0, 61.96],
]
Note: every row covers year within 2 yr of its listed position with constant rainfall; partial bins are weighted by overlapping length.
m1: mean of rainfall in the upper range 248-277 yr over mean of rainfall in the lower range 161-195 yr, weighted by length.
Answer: 1.2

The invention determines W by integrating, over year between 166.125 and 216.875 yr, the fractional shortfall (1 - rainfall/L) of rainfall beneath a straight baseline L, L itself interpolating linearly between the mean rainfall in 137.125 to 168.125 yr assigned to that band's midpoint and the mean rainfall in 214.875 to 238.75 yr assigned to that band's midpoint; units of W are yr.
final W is -4.5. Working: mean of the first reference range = 39.7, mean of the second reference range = 63.3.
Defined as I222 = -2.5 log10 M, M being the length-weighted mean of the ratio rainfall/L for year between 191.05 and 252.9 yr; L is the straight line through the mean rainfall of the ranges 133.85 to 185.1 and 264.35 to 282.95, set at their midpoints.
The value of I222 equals -0.184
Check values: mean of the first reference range 43.3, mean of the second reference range 62.4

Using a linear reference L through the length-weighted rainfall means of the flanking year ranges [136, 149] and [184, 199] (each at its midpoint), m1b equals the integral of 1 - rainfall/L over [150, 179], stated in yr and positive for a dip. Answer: 9.32 yr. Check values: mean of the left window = 48.1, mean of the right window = 63.5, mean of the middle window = 37.3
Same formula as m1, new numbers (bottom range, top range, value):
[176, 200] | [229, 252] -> 1.06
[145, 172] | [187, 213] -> 1.75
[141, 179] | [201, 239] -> 1.62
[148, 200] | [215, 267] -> 1.29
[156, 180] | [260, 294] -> 1.62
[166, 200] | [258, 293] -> 1.13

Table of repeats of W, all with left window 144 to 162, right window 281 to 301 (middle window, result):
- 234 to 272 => -3.28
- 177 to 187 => -2.83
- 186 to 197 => -4.72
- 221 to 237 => -3.70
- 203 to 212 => -2.93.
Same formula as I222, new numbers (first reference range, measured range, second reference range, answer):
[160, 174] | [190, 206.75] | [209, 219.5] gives -0.18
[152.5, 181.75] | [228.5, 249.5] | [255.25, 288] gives -0.20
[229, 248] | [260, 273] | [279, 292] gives 0.08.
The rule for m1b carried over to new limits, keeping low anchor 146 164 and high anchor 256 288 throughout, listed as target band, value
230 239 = -1.9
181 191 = -4.1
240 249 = -1.7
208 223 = -4.6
